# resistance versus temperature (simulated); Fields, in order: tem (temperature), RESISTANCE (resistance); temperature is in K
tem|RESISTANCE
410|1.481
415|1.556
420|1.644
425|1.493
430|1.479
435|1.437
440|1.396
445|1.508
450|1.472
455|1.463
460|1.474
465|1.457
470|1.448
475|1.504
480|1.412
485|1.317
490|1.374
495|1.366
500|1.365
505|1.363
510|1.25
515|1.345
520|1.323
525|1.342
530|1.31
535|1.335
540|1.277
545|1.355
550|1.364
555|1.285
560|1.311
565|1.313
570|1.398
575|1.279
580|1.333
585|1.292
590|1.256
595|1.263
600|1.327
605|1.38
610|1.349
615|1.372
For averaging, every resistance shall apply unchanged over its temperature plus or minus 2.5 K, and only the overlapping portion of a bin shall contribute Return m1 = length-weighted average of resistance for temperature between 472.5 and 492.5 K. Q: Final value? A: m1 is 1.4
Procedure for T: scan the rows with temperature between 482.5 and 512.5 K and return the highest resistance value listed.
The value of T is 1.374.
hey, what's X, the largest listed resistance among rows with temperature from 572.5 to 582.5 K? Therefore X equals 1.333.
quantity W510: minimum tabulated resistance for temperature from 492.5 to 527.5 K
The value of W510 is 1.25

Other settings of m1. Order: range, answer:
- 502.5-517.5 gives 1.32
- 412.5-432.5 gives 1.54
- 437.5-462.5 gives 1.46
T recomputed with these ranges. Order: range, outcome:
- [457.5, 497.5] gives 1.504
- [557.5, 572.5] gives 1.398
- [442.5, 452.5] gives 1.508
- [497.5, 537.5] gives 1.365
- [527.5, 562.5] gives 1.364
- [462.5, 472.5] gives 1.457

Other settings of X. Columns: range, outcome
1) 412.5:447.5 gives 1.644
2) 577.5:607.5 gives 1.38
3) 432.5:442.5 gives 1.437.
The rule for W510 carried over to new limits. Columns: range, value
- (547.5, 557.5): 1.285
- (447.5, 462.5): 1.463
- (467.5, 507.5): 1.317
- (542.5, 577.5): 1.279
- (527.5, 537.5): 1.31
